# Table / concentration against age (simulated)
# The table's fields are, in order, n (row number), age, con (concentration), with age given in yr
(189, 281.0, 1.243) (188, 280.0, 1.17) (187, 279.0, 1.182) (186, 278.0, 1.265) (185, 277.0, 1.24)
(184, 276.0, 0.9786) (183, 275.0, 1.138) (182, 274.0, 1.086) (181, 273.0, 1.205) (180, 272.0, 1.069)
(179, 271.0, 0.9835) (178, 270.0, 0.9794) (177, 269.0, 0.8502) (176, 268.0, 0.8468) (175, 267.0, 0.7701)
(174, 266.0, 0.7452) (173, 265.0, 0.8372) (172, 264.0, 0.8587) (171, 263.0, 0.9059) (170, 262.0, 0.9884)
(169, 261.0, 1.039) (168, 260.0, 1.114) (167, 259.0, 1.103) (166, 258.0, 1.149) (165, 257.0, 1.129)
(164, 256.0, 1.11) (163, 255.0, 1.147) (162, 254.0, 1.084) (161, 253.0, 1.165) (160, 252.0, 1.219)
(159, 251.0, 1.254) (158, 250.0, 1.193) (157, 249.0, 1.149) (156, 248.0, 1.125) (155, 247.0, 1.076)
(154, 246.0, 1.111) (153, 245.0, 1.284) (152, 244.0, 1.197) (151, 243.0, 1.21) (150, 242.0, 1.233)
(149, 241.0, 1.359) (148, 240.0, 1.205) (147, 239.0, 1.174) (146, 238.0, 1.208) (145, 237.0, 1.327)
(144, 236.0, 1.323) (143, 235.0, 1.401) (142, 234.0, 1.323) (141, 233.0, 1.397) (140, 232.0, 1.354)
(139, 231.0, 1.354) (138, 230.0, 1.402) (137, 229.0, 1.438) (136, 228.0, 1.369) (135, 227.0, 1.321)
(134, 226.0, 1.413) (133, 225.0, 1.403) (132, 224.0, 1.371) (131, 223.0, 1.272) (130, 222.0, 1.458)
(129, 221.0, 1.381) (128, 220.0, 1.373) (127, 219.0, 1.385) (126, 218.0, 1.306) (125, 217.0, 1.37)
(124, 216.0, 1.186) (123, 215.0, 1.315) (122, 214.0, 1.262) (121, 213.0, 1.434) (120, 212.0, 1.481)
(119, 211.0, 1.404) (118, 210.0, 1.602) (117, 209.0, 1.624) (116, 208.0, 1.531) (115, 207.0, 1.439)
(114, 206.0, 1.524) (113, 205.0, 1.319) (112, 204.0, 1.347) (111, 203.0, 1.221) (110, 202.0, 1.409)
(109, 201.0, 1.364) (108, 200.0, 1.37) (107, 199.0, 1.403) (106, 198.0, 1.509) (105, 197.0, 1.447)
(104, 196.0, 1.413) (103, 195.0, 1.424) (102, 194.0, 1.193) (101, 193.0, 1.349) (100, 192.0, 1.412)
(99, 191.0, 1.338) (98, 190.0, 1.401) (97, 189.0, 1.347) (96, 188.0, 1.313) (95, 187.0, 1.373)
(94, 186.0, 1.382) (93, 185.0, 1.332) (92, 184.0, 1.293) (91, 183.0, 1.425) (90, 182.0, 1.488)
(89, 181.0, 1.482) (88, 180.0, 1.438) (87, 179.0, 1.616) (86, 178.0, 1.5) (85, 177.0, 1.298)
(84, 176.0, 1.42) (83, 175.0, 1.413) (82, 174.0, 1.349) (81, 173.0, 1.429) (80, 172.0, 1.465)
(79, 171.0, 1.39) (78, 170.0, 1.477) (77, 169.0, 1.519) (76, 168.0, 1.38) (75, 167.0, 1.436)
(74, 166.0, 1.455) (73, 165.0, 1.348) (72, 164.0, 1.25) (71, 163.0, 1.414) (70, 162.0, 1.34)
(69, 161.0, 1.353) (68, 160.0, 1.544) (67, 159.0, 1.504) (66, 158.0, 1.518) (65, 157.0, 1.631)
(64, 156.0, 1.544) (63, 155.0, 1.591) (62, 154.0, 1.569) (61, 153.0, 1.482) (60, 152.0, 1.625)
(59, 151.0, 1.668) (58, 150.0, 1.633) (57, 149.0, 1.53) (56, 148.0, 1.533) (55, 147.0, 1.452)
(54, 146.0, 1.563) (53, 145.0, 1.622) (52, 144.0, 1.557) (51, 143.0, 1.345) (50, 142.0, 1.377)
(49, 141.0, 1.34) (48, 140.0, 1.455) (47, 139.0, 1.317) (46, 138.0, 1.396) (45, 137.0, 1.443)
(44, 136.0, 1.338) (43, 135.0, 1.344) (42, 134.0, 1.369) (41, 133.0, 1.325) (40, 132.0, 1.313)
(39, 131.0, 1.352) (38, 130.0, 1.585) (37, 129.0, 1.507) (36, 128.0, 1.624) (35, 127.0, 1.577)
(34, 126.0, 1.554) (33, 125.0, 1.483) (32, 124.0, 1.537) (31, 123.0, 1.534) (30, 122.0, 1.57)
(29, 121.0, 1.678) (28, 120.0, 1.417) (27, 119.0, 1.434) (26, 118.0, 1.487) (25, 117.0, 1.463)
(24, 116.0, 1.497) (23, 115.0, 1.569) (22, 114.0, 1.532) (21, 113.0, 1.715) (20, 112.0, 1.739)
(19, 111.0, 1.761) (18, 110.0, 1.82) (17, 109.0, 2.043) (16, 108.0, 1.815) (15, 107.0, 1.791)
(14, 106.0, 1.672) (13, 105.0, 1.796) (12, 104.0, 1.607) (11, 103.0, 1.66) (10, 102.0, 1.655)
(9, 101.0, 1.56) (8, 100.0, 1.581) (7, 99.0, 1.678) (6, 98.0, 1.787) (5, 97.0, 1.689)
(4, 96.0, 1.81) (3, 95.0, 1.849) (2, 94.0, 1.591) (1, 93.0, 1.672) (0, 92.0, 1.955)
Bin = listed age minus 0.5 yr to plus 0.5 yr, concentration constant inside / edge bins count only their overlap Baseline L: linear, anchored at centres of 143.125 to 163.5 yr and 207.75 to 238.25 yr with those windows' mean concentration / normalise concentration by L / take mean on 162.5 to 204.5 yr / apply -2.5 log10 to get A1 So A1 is 0.05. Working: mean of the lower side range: 1.53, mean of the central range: 1.4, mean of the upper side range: 1.38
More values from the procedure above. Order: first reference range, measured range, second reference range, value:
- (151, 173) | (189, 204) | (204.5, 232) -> 0.04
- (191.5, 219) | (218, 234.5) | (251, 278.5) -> -0.09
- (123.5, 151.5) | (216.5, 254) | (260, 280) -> -0.15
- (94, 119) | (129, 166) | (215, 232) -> 0.08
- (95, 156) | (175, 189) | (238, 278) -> -0.04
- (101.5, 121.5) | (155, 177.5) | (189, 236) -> 0.06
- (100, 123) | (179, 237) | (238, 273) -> -0.10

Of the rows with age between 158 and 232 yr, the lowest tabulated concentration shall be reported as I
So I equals 1.186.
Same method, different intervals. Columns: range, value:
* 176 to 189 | 1.293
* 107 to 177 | 1.25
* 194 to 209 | 1.193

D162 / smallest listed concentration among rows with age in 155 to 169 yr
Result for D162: 1.25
